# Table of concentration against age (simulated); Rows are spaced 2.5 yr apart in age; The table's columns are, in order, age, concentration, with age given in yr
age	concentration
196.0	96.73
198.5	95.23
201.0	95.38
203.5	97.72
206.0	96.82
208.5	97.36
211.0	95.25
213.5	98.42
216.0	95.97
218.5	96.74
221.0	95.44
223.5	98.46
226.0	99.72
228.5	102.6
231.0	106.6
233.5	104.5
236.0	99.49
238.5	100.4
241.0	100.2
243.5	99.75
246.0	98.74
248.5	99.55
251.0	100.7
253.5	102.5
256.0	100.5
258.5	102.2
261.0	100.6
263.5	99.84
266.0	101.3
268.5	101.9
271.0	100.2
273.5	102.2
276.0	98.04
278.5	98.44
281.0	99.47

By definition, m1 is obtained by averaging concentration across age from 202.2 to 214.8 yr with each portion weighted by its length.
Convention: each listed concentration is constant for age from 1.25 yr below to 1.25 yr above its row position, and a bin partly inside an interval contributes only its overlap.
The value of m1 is 97.1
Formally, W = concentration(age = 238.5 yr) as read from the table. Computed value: 100.4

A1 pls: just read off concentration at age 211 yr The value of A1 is 95.25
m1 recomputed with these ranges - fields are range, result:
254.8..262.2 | 101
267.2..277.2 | 101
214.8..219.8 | 96.3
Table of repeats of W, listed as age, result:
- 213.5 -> 98.42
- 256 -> 100.5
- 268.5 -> 101.9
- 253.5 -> 102.5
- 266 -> 101.3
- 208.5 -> 97.36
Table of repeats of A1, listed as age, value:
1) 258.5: 102.2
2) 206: 96.82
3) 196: 96.73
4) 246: 98.74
